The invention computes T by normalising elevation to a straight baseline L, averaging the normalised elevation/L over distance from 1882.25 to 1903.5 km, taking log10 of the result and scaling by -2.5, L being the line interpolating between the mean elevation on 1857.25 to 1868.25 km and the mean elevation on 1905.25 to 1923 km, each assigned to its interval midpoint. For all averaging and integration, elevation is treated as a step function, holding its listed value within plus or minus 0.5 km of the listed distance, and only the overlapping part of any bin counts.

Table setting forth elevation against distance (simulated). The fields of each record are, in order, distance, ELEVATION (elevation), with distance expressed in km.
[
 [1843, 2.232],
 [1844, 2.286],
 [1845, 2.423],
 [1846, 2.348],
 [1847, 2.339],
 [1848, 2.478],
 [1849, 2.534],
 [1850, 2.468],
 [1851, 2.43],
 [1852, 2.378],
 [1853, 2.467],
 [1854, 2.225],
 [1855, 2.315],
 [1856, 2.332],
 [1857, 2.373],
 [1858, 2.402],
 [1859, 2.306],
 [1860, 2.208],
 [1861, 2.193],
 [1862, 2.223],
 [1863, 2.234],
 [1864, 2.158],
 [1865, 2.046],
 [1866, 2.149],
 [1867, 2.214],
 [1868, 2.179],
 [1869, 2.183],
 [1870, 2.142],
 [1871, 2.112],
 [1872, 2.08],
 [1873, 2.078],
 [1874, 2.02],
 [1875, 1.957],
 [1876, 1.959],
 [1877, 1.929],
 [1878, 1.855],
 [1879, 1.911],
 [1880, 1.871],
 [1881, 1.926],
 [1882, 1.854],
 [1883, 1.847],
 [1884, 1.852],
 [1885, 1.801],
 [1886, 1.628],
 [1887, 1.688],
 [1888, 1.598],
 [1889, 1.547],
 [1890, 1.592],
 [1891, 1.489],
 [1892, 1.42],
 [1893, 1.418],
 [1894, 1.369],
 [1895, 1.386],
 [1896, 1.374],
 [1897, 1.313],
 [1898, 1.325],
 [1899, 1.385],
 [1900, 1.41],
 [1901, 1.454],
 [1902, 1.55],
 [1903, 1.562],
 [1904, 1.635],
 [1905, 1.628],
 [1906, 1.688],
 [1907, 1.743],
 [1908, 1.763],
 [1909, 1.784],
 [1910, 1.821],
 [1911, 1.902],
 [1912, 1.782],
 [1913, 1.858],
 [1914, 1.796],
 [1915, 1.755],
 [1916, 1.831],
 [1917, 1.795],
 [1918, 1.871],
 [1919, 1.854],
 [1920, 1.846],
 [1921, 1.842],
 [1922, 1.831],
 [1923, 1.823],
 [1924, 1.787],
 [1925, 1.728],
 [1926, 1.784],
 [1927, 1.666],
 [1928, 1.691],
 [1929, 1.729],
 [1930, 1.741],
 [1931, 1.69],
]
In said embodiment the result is 0.28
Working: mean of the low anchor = 2.21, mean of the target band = 1.53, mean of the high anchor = 1.81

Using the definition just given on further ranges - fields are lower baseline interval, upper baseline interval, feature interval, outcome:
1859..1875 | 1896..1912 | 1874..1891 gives 0.07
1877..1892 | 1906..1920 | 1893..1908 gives 0.19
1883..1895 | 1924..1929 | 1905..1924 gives -0.08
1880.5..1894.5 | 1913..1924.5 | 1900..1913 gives 0.04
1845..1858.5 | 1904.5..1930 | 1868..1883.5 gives 0.10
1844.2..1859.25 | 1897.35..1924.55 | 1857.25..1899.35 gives 0.13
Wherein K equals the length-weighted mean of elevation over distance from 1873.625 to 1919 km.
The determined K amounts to 1.69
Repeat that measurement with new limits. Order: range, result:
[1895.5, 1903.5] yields 1.42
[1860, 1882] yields 2.07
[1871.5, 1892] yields 1.81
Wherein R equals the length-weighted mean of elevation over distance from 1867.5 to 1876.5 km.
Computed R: 2.08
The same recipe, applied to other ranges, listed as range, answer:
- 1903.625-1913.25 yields 1.76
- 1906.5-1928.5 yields 1.8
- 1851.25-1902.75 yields 1.9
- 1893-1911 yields 1.55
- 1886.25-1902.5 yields 1.46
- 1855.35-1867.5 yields 2.24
